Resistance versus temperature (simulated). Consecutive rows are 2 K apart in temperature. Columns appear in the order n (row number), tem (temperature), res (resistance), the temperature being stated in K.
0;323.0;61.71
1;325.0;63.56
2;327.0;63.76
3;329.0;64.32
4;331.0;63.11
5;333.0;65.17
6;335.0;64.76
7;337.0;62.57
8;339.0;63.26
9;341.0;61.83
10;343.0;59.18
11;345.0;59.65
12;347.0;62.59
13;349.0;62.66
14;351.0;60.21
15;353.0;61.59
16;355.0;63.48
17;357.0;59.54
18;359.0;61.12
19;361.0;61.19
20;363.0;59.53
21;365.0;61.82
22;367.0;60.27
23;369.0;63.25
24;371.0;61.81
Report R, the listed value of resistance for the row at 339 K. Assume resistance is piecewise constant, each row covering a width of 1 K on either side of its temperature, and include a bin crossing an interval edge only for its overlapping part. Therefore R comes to 63.26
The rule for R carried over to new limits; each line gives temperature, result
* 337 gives 62.57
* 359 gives 61.12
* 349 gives 62.66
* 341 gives 61.83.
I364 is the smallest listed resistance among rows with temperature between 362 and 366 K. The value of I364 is 59.53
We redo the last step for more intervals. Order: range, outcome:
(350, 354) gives 60.21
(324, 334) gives 63.11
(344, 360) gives 59.54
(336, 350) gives 59.18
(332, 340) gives 62.57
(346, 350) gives 62.59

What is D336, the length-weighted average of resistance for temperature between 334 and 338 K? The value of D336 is 63.7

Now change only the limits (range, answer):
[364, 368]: 61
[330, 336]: 64.3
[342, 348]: 60.5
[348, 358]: 61.5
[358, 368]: 60.8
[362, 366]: 60.7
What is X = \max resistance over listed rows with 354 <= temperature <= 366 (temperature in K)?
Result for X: 63.48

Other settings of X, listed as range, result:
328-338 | 65.17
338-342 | 63.26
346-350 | 62.66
